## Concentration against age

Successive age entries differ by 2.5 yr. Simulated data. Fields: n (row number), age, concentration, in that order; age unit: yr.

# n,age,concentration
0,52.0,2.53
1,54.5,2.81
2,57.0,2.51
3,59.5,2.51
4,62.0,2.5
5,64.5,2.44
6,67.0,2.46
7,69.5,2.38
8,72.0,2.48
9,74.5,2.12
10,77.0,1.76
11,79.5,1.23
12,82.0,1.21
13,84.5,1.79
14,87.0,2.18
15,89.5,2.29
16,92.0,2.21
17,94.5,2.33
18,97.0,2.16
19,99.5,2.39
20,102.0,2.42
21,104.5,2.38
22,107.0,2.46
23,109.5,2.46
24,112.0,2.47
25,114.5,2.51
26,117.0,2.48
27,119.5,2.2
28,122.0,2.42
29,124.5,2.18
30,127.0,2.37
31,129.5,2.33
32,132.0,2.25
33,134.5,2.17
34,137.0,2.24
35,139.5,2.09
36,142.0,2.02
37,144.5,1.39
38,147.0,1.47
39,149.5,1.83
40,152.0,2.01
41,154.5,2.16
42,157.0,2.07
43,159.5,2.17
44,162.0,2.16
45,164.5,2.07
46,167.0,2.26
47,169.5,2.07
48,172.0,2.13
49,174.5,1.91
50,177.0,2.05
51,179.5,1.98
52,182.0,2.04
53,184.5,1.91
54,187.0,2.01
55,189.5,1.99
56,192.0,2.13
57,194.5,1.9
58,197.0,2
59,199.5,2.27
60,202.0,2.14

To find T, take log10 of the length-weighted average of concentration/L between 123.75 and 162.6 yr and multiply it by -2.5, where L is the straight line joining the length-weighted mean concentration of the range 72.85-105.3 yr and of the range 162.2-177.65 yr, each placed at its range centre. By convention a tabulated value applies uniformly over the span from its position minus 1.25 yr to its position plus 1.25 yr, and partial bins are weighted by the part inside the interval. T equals 0.01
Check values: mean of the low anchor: 2.04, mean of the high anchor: 2.09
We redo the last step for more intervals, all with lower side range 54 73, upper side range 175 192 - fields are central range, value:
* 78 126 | 0.06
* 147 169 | 0.03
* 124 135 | -0.02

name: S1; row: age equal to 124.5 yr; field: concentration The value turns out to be 2.18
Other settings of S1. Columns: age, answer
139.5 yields 2.09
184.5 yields 1.91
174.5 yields 1.91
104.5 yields 2.38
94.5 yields 2.33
